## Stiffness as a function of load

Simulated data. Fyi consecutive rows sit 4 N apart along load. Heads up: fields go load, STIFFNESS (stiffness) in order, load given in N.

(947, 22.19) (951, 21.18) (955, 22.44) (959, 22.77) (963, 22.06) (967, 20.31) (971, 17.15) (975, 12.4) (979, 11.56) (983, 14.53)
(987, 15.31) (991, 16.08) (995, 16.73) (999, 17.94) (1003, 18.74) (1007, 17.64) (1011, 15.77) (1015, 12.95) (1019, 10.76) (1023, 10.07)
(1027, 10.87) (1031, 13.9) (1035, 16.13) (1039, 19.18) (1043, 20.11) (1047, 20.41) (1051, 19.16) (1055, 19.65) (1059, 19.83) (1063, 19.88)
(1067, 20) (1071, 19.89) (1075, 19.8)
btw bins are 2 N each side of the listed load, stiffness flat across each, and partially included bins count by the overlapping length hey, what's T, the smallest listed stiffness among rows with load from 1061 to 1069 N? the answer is 19.88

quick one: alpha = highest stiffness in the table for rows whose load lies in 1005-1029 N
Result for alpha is 17.64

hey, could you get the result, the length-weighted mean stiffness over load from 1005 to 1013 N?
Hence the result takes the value 16.7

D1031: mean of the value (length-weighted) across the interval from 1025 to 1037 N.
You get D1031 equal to 13.6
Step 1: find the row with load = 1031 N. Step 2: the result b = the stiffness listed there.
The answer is 13.9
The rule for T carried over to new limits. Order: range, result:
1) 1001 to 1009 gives 17.64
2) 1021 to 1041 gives 10.07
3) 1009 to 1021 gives 10.76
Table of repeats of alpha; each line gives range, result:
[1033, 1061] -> 20.41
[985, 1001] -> 17.94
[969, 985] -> 17.15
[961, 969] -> 22.06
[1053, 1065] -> 19.88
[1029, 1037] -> 16.13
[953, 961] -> 22.77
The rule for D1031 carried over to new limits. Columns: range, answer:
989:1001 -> 16.9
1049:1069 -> 19.7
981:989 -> 14.9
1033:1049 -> 19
